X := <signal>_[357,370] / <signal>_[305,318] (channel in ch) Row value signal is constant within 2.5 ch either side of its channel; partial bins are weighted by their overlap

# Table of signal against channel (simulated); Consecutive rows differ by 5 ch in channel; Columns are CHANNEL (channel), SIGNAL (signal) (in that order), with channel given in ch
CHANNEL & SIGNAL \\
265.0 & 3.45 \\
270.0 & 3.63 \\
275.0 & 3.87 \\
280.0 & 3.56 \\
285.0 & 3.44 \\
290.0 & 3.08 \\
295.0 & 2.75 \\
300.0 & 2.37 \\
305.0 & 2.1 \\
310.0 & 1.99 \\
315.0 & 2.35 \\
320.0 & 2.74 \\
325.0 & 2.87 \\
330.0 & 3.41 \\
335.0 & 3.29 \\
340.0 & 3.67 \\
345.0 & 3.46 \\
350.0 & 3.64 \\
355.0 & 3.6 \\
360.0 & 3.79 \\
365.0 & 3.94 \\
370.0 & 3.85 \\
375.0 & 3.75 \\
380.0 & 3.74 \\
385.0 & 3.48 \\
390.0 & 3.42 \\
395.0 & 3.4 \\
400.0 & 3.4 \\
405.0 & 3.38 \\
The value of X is 1.8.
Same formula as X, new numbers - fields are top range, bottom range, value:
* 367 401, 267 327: 1.24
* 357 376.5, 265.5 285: 1.06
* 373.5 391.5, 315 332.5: 1.24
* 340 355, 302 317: 1.67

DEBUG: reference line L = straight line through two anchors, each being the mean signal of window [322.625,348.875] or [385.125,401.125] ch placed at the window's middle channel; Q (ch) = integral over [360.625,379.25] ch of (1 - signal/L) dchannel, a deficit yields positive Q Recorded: -2.4 ch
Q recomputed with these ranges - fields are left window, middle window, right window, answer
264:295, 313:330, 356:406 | 3.6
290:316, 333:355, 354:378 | -1.5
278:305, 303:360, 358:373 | 6.8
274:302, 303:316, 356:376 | 4.7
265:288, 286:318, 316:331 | 7.3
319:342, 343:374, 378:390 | -2.9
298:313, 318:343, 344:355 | -2.1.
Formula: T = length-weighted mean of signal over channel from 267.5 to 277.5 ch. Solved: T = 3.75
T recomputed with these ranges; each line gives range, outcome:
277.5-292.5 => 3.36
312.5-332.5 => 2.84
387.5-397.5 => 3.41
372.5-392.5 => 3.6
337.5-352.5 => 3.59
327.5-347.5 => 3.46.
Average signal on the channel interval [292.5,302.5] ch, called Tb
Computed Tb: 2.56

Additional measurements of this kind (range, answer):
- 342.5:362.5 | 3.62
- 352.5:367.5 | 3.78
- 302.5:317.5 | 2.15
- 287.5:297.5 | 2.92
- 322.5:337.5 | 3.19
